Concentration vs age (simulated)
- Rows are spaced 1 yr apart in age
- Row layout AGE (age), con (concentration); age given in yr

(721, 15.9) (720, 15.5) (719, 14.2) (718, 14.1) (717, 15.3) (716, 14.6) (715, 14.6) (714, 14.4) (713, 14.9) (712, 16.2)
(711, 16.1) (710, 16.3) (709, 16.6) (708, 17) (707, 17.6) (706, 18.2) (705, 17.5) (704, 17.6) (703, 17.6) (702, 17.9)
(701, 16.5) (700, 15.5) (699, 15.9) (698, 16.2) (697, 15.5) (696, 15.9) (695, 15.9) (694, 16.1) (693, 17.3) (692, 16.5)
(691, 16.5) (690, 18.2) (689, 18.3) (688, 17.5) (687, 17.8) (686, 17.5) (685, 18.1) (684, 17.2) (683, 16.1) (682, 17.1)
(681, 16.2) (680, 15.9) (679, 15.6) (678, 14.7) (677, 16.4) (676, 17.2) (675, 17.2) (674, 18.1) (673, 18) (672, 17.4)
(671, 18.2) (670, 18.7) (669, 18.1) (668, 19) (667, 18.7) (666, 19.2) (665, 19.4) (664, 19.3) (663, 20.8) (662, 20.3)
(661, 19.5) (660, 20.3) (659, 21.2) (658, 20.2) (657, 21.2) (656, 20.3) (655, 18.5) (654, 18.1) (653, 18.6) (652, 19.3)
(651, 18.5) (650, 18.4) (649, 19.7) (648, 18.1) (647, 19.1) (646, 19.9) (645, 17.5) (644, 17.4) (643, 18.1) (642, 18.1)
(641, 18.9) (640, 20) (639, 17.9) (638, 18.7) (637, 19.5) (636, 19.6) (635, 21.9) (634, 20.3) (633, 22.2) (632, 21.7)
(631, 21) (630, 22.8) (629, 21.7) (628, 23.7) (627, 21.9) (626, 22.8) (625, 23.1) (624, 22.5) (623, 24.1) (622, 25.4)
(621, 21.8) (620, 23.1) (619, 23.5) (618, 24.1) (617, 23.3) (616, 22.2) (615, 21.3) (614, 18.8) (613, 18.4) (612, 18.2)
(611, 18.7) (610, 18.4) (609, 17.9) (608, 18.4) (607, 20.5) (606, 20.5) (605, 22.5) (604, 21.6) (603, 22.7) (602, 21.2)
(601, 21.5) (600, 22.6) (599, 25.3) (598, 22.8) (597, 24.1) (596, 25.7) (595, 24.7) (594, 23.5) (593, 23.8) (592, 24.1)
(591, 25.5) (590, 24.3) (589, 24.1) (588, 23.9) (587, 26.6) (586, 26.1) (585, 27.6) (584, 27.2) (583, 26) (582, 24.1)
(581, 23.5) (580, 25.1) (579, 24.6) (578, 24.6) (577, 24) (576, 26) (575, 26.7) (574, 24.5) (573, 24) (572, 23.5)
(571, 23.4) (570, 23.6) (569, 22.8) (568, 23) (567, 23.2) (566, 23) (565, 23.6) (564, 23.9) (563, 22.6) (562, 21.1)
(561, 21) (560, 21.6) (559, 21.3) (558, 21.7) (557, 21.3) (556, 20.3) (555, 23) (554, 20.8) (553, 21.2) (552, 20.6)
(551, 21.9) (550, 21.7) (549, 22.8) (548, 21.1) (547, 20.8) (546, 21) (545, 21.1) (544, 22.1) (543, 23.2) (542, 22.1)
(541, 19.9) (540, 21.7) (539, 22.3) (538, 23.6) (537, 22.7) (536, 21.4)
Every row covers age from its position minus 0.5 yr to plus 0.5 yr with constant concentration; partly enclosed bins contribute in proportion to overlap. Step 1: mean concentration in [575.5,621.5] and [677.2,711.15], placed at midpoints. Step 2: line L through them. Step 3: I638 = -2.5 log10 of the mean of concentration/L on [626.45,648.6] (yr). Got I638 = 0.03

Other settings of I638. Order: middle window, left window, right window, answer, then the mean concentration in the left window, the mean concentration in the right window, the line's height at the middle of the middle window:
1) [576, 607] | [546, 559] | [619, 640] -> -0.12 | 21.4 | 21.8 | 21.6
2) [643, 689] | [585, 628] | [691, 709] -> 0.03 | 22.6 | 16.7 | 18.9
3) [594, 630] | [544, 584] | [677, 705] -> -0.08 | 22.9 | 16.7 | 20.5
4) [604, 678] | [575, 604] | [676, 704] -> 0.03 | 24.5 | 16.7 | 20.5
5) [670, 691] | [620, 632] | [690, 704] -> 0.05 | 22.8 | 16.5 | 18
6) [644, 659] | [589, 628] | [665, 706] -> 0.02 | 22.3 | 17.2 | 19.4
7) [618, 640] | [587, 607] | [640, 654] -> -0.08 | 23.4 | 18.6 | 20.3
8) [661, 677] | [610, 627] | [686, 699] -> -0.01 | 21.9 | 16.8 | 18.4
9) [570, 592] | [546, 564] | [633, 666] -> -0.19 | 21.5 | 19.4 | 20.9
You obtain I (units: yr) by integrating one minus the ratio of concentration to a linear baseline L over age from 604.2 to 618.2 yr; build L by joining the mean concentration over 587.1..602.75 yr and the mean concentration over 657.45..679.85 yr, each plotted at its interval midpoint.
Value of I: 1.5 yr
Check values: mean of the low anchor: 23.9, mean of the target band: 20.2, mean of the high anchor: 18.5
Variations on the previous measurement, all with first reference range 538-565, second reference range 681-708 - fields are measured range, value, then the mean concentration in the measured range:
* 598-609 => -0.9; 21.6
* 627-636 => -1.3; 21.8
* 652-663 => -1.0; 19.8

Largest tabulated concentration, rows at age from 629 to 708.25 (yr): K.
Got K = 22.8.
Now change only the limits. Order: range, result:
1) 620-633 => 25.4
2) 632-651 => 22.2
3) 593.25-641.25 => 25.7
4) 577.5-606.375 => 27.6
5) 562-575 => 26.7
